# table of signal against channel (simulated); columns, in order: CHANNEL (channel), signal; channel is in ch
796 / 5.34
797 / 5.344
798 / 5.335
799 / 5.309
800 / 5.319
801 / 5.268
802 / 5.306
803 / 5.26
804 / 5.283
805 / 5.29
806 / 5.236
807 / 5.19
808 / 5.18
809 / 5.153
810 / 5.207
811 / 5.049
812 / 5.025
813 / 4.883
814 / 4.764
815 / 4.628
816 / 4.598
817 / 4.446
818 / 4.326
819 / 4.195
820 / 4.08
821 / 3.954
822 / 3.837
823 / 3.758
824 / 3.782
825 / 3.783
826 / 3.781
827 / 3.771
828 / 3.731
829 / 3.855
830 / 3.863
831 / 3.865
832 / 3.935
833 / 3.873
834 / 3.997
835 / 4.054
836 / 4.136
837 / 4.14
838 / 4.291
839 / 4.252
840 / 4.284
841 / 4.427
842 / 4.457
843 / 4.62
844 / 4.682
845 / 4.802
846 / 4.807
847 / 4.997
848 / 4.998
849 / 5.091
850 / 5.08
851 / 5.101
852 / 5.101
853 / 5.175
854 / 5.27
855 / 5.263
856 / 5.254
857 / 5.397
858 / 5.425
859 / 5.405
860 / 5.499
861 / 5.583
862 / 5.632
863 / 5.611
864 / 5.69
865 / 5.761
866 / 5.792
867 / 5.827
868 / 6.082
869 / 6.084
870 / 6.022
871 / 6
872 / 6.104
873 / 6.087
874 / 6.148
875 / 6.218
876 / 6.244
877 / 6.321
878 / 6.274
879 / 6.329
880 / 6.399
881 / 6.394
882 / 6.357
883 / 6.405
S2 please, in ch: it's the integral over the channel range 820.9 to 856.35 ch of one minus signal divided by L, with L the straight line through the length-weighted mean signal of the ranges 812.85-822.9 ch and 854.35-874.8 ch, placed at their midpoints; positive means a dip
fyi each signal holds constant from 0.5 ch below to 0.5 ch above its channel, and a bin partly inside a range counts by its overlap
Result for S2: 4.1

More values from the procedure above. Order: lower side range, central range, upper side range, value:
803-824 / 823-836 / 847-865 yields 2.82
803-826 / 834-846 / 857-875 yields 1.91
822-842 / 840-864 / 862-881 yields -0.37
